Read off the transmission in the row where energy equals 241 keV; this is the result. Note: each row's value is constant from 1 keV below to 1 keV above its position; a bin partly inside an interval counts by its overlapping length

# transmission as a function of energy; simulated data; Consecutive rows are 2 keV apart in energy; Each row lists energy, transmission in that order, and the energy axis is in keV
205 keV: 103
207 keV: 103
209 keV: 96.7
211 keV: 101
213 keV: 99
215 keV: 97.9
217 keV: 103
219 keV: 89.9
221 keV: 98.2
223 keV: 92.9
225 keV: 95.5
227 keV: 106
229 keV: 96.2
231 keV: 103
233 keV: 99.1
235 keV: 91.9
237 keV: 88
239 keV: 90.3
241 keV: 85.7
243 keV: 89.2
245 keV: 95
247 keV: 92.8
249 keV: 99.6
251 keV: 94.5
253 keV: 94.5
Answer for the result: 85.7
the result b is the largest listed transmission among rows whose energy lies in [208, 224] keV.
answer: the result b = 103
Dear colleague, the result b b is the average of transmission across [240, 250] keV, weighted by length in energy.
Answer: 92.5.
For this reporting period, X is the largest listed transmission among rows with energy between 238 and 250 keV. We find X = 99.6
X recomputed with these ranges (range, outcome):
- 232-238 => 99.1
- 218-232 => 106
